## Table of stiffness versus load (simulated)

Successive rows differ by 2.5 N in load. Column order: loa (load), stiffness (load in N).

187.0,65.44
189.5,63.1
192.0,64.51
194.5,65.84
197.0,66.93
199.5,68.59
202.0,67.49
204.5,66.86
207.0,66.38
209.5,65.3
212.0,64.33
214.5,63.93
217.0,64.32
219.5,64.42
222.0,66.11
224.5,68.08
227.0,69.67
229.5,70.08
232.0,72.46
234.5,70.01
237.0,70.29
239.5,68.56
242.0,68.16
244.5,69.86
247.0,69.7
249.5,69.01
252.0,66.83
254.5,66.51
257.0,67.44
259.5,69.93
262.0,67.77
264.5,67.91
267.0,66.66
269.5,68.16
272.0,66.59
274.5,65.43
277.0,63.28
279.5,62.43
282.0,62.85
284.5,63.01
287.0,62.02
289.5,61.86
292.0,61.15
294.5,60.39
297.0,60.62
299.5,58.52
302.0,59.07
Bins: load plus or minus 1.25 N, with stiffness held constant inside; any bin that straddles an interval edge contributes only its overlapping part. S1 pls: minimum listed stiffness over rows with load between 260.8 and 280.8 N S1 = 62.43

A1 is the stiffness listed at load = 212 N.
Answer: 64.33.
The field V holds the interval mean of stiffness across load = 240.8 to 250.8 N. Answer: 69.2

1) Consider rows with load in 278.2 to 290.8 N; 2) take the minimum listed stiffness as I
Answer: 61.86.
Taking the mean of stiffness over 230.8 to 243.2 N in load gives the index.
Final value 69.9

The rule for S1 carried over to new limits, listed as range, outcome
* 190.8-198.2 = 64.51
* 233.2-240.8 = 68.56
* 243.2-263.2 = 66.51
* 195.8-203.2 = 66.93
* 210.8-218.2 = 63.93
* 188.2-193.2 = 63.1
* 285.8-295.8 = 60.39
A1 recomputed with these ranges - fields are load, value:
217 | 64.32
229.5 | 70.08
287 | 62.02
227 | 69.67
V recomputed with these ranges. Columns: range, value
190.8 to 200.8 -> 66.5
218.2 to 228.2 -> 67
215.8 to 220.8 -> 64.4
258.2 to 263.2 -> 68.8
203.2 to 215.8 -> 65.4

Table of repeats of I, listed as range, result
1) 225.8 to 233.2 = 69.67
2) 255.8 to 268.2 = 66.66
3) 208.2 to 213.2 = 64.33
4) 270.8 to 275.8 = 65.43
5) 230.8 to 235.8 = 70.01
